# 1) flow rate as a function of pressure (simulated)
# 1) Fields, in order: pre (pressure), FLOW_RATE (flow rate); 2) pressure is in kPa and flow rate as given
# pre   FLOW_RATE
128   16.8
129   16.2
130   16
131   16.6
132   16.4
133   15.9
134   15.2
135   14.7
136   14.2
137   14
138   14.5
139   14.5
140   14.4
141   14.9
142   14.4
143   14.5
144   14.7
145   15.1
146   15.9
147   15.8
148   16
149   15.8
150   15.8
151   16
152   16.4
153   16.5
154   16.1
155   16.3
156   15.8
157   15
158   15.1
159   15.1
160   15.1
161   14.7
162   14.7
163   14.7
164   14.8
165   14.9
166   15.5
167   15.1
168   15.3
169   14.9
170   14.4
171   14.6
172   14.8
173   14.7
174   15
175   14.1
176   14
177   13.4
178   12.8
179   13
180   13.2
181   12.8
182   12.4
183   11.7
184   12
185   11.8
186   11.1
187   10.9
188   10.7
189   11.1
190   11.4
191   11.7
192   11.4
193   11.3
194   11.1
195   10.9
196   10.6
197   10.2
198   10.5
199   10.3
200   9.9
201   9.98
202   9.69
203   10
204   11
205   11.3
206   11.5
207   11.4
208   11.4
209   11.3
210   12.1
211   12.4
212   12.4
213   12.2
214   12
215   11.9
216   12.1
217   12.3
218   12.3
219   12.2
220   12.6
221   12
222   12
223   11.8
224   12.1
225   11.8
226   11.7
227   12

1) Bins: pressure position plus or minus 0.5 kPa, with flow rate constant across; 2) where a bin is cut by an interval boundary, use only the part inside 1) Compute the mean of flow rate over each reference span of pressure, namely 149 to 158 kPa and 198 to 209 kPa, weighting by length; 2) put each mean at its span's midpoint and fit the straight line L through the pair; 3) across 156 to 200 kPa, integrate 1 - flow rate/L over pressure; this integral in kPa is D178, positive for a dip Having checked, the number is 1.0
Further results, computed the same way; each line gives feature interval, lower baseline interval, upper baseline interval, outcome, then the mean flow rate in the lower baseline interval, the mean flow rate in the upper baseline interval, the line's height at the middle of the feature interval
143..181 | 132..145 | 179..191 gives -4.9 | 14.7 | 11.8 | 13.2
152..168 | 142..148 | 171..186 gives -1.1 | 15.2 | 13.2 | 14.3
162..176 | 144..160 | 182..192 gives -1.2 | 15.7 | 11.4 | 13.6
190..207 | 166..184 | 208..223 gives 2.8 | 13.9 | 12.1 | 12.8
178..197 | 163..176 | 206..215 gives 2.7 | 14.8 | 11.9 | 13.5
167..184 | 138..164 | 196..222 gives -0.2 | 15.3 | 11.4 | 13.7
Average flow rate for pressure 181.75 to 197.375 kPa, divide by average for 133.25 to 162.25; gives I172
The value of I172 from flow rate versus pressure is 0.7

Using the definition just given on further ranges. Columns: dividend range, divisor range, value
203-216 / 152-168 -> 0.76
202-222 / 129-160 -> 0.76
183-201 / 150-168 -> 0.71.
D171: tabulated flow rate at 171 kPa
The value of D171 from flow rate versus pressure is 14.6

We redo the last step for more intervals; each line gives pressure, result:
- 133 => 15.9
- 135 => 14.7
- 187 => 10.9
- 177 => 13.4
